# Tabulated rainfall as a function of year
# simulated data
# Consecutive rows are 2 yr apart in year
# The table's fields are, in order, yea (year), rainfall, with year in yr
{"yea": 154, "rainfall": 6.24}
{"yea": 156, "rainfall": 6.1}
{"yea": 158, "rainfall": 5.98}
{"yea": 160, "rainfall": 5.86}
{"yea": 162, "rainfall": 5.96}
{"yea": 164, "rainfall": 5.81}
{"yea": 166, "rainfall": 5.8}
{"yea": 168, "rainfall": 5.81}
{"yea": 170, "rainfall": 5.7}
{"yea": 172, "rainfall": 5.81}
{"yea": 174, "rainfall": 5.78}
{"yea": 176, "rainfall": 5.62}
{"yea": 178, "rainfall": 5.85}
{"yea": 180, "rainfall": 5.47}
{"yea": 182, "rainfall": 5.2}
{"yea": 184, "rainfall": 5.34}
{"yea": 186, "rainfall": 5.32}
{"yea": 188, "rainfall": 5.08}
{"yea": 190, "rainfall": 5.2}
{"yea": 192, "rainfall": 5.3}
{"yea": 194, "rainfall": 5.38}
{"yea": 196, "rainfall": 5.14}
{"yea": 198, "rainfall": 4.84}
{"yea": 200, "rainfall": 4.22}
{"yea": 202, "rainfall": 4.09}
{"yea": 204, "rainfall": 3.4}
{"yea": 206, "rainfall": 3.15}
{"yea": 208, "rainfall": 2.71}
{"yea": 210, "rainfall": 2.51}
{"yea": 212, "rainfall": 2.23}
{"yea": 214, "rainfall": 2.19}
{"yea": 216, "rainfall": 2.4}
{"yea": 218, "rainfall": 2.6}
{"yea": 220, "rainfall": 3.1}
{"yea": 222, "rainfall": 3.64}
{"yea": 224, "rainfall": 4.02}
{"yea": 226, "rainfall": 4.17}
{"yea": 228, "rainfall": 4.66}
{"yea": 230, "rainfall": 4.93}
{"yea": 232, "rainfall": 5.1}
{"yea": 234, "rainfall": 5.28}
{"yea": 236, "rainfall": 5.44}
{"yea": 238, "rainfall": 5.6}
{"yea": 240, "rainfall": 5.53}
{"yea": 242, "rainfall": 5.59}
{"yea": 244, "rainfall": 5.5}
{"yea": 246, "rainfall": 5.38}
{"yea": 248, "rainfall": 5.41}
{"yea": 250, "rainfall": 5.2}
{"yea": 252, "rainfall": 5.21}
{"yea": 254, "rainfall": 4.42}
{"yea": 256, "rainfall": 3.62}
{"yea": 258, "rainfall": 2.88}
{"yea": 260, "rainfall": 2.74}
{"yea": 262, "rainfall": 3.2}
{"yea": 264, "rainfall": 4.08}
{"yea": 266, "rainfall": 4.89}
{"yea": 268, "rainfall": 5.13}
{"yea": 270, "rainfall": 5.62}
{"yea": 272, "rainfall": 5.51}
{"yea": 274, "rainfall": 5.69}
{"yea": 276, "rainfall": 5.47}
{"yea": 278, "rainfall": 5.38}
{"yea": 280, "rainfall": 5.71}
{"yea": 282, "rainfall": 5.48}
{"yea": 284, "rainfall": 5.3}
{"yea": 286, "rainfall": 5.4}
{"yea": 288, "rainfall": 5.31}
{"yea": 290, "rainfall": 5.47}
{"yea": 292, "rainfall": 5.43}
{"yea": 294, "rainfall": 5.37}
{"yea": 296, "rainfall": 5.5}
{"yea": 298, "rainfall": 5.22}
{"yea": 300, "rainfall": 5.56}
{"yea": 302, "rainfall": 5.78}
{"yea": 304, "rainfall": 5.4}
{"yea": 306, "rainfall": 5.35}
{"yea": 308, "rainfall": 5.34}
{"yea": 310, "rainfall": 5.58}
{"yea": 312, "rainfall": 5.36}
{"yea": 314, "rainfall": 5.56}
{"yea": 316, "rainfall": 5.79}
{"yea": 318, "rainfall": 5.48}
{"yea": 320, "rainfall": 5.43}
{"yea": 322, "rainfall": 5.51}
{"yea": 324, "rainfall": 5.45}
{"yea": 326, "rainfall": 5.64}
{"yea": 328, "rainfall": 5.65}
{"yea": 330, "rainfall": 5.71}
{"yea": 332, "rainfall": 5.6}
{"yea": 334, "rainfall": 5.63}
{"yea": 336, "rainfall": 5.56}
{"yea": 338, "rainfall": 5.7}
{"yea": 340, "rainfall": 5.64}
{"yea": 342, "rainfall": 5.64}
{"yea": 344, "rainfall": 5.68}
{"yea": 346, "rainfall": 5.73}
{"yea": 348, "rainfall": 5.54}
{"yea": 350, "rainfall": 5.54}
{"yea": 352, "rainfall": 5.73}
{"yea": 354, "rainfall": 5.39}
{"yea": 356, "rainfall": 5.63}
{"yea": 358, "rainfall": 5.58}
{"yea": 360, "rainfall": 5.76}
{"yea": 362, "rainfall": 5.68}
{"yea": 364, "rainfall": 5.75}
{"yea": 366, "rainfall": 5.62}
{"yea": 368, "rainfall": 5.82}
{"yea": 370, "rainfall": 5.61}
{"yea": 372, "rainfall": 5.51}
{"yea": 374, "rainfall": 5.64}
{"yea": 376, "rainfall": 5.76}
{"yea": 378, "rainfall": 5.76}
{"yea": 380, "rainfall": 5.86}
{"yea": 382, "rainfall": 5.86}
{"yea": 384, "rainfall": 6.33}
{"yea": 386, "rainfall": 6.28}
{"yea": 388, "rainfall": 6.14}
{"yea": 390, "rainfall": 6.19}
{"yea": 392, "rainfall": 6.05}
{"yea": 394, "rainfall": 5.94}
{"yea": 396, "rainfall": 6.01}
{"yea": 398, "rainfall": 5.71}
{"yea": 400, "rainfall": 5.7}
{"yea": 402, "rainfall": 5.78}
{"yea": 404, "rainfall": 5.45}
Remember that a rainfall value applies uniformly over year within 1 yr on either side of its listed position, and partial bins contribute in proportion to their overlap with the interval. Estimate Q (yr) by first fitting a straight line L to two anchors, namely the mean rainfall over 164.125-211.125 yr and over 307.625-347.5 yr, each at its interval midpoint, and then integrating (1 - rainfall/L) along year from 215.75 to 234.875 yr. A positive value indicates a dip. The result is 4.0 yr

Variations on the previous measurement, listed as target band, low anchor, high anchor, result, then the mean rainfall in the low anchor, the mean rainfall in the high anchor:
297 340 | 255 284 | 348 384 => -2.83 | 4.69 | 5.69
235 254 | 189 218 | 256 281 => -4.72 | 3.73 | 4.65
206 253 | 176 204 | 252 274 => 3.75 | 5.07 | 4.32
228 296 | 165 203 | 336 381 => 5.33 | 5.31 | 5.66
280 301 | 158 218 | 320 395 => -0.36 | 4.72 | 5.73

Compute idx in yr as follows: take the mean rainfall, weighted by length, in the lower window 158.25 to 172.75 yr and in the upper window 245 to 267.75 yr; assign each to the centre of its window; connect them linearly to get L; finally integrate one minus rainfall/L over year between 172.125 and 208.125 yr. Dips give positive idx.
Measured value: 3.5 yr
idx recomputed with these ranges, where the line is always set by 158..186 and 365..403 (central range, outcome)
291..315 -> 1.44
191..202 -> 1.57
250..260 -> 3.02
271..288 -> 0.88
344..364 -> 0.74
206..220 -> 7.79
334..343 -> 0.31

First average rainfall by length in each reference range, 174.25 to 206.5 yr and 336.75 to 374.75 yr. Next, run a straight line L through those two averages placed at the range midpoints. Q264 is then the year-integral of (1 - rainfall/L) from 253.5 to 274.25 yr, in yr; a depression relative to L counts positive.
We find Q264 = 3.84 yr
